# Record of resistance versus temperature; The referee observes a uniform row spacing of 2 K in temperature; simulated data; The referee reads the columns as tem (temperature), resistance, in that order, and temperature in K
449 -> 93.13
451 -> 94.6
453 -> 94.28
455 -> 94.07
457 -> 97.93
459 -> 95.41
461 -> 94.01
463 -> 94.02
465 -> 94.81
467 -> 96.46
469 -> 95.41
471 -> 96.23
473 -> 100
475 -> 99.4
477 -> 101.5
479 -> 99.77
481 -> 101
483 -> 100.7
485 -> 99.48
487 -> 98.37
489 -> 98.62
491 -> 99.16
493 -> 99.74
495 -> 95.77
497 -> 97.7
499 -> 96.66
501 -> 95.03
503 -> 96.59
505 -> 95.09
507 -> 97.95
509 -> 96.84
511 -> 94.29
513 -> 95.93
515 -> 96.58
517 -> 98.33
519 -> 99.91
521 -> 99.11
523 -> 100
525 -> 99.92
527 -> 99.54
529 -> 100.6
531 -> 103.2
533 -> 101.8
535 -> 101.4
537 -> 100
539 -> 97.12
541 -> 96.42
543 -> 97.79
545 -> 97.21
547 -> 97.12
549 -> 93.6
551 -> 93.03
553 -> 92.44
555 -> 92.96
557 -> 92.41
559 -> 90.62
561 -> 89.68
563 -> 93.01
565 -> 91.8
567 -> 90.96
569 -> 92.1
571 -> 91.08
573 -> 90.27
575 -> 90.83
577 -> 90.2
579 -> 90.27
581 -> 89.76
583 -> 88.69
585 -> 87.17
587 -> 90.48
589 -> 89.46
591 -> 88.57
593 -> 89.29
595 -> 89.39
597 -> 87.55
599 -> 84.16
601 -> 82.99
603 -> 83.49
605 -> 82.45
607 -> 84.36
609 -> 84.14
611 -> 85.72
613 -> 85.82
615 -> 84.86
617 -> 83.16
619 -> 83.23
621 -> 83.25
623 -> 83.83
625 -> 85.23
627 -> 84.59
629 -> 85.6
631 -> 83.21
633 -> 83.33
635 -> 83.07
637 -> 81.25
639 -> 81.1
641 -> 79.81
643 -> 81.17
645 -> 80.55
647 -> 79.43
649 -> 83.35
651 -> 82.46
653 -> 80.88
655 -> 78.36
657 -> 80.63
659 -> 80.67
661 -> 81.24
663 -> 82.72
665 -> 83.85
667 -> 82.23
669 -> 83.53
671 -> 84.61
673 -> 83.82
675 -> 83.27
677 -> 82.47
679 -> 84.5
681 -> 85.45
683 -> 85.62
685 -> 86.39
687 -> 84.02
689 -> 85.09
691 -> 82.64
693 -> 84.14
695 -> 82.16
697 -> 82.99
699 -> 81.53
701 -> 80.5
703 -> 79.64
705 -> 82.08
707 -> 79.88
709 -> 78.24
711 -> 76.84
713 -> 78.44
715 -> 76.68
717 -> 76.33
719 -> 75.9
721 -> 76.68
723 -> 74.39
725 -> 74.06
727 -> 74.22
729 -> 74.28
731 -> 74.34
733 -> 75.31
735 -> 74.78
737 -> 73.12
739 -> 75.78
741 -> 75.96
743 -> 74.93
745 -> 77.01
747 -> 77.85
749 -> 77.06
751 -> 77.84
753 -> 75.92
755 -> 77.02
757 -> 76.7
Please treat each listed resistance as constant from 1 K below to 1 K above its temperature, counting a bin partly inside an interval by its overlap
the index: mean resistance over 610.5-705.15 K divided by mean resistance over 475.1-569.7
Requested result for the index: 0.85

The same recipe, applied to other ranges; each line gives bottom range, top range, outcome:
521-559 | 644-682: 0.84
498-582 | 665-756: 0.83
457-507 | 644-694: 0.85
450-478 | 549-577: 0.95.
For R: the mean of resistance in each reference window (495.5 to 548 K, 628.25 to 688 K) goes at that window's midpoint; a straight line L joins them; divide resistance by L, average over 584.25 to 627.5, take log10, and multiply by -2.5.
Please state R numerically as 0.037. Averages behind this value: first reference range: 98.1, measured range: 85.6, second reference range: 82.6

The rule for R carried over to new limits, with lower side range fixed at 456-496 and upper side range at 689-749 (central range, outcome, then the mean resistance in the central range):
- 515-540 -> -0.071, 99.9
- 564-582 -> -0.012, 90.8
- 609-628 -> 0.021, 84.4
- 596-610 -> 0.040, 84.2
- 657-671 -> -0.002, 82.4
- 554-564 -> -0.009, 91.7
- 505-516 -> -0.013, 96.2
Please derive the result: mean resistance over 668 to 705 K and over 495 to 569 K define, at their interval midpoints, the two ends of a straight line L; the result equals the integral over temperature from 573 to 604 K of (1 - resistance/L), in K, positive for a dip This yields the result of 1.2 K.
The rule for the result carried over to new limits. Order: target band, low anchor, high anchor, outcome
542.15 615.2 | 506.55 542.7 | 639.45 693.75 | 2.4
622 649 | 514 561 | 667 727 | 1.5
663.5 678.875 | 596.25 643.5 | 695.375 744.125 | -0.6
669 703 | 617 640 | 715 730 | -2.2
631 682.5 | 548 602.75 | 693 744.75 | 0.3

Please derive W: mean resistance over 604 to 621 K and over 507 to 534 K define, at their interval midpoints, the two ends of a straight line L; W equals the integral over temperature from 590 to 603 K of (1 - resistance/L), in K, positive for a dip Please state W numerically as 0.0 K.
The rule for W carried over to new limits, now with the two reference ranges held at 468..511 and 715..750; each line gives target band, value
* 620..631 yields 0.1 K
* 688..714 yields -0.9 K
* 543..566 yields -0.3 K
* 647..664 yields 0.3 K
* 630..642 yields 0.4 K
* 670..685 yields -0.7 K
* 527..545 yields -1.1 K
